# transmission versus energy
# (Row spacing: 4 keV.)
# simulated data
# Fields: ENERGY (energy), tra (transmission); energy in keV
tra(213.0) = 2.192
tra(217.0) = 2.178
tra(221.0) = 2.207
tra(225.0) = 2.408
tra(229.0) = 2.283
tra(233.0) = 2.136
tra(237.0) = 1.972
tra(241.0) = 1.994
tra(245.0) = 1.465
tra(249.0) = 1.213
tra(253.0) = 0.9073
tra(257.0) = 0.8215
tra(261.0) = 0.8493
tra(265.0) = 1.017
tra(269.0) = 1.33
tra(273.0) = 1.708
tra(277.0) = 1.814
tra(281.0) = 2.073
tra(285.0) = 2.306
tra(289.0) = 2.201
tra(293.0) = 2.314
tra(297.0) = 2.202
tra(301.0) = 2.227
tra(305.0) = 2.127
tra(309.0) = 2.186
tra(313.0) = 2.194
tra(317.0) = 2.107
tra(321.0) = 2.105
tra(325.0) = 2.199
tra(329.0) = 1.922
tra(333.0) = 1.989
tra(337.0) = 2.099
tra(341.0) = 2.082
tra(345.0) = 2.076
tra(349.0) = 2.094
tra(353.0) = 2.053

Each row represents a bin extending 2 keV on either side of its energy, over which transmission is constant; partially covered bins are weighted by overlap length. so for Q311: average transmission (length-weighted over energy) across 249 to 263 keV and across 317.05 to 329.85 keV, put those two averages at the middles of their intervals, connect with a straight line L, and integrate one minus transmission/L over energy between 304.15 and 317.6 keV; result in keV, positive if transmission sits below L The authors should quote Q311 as -2.1 keV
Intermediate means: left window 0.91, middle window 2.16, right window 2.09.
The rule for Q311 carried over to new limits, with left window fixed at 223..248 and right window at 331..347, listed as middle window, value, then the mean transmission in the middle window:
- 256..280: 8.50 keV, 1.31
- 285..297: -1.29 keV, 2.26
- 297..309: -0.82 keV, 2.18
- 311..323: -0.50 keV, 2.14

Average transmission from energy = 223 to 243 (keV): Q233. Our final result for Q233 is 2.16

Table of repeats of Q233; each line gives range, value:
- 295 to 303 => 2.21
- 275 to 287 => 2.06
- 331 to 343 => 2.06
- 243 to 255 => 1.2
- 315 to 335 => 2.06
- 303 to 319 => 2.15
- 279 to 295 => 2.22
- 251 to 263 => 0.859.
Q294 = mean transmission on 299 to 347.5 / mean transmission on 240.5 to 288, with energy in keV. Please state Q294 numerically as 1.4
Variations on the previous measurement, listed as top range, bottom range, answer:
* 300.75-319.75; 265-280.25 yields 1.37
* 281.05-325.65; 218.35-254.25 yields 1.17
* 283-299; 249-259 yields 2.41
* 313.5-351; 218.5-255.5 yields 1.13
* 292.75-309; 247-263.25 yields 2.32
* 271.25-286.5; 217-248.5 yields 0.97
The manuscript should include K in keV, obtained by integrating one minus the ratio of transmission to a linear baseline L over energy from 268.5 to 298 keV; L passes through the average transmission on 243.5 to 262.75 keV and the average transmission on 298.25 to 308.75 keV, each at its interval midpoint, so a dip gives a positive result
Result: -5.0 keV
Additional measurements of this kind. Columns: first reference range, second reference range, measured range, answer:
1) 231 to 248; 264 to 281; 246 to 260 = 5.91 keV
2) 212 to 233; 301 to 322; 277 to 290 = 0.28 keV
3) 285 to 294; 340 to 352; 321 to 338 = 0.63 keV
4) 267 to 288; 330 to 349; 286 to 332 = -4.74 keV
